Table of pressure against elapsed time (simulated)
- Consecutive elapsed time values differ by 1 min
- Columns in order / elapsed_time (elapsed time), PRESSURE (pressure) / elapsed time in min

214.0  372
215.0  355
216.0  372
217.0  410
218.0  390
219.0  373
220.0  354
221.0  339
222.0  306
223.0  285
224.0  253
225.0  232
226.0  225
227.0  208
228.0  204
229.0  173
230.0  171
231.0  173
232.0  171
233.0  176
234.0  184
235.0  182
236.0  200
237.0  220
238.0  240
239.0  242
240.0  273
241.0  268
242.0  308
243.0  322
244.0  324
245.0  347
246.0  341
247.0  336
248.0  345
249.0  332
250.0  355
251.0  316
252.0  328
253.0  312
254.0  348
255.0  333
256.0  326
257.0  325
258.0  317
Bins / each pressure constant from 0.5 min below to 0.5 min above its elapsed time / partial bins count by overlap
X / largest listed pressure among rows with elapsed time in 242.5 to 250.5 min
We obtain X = 355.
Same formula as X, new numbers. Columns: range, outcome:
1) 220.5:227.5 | 339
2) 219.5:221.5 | 354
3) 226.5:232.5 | 208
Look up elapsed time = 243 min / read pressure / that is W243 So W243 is 322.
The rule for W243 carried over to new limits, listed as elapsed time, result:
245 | 347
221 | 339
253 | 312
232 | 171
